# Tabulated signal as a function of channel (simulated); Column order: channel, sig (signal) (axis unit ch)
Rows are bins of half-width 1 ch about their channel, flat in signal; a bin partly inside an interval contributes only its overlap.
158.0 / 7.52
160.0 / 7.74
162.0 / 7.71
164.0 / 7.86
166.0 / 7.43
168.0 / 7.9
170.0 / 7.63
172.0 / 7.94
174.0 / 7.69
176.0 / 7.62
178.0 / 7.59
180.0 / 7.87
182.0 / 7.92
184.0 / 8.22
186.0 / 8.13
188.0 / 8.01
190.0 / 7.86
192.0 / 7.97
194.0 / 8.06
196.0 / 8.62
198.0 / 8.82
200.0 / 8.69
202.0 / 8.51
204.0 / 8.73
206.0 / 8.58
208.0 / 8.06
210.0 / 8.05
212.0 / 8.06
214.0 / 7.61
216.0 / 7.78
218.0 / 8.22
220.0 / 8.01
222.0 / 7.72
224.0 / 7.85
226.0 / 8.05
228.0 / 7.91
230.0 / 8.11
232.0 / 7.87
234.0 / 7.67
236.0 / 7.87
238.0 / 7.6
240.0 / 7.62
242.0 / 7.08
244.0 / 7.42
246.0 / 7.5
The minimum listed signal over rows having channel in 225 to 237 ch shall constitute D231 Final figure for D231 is 7.67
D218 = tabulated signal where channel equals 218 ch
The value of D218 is 8.22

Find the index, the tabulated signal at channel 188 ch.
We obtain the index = 8.01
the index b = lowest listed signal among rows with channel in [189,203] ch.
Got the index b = 7.86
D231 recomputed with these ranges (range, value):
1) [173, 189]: 7.59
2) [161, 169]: 7.43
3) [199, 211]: 8.05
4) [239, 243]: 7.08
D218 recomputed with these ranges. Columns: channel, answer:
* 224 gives 7.85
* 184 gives 8.22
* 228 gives 7.91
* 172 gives 7.94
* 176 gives 7.62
